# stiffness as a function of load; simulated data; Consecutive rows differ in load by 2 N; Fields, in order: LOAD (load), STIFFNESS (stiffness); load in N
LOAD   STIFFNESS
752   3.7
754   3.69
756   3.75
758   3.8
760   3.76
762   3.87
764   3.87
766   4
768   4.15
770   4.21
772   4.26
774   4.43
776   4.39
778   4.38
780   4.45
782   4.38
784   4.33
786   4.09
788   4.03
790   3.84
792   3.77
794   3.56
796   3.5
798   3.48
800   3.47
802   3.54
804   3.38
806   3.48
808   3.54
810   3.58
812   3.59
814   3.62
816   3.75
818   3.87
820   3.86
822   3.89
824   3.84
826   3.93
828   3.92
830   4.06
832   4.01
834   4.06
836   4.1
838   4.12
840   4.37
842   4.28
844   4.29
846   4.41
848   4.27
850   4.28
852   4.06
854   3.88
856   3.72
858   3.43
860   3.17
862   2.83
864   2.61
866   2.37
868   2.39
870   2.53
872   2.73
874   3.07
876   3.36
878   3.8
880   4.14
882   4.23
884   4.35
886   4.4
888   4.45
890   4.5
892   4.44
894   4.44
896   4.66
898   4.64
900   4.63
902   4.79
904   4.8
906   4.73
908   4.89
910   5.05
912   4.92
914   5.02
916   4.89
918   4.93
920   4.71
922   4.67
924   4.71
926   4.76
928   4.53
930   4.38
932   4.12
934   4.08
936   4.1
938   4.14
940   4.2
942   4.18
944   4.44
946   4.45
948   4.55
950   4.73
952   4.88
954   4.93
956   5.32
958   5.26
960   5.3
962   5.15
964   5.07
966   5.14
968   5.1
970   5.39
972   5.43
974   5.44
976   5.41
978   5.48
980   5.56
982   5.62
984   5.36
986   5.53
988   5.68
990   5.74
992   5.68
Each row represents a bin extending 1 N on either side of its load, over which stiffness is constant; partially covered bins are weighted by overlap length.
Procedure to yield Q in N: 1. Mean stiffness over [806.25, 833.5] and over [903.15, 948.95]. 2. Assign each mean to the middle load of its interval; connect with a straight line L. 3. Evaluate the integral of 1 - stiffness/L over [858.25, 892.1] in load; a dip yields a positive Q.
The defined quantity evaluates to 6.03 N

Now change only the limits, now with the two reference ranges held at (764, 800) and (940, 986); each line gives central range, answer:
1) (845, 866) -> 4.1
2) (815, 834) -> 1.7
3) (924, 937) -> 1.4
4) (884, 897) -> 0.6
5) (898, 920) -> -0.3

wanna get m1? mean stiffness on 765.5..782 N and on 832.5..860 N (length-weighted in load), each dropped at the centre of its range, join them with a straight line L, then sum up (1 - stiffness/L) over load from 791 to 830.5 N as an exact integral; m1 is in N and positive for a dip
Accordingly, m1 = 4.7 N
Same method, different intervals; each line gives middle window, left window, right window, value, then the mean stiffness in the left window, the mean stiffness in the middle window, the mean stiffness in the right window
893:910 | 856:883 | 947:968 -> -3.9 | 3.15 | 4.72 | 5.04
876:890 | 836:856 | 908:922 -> 1.2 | 4.19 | 4.19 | 4.9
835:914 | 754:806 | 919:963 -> 5.9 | 3.93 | 4.02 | 4.62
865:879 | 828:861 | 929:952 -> 4.2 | 4.03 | 2.89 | 4.33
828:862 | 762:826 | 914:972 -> 1.5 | 3.89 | 3.99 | 4.74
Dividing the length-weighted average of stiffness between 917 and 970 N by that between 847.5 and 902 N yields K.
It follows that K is 1.25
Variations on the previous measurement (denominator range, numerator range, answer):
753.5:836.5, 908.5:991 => 1.27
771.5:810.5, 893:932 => 1.21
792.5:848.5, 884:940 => 1.20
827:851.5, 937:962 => 1.13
